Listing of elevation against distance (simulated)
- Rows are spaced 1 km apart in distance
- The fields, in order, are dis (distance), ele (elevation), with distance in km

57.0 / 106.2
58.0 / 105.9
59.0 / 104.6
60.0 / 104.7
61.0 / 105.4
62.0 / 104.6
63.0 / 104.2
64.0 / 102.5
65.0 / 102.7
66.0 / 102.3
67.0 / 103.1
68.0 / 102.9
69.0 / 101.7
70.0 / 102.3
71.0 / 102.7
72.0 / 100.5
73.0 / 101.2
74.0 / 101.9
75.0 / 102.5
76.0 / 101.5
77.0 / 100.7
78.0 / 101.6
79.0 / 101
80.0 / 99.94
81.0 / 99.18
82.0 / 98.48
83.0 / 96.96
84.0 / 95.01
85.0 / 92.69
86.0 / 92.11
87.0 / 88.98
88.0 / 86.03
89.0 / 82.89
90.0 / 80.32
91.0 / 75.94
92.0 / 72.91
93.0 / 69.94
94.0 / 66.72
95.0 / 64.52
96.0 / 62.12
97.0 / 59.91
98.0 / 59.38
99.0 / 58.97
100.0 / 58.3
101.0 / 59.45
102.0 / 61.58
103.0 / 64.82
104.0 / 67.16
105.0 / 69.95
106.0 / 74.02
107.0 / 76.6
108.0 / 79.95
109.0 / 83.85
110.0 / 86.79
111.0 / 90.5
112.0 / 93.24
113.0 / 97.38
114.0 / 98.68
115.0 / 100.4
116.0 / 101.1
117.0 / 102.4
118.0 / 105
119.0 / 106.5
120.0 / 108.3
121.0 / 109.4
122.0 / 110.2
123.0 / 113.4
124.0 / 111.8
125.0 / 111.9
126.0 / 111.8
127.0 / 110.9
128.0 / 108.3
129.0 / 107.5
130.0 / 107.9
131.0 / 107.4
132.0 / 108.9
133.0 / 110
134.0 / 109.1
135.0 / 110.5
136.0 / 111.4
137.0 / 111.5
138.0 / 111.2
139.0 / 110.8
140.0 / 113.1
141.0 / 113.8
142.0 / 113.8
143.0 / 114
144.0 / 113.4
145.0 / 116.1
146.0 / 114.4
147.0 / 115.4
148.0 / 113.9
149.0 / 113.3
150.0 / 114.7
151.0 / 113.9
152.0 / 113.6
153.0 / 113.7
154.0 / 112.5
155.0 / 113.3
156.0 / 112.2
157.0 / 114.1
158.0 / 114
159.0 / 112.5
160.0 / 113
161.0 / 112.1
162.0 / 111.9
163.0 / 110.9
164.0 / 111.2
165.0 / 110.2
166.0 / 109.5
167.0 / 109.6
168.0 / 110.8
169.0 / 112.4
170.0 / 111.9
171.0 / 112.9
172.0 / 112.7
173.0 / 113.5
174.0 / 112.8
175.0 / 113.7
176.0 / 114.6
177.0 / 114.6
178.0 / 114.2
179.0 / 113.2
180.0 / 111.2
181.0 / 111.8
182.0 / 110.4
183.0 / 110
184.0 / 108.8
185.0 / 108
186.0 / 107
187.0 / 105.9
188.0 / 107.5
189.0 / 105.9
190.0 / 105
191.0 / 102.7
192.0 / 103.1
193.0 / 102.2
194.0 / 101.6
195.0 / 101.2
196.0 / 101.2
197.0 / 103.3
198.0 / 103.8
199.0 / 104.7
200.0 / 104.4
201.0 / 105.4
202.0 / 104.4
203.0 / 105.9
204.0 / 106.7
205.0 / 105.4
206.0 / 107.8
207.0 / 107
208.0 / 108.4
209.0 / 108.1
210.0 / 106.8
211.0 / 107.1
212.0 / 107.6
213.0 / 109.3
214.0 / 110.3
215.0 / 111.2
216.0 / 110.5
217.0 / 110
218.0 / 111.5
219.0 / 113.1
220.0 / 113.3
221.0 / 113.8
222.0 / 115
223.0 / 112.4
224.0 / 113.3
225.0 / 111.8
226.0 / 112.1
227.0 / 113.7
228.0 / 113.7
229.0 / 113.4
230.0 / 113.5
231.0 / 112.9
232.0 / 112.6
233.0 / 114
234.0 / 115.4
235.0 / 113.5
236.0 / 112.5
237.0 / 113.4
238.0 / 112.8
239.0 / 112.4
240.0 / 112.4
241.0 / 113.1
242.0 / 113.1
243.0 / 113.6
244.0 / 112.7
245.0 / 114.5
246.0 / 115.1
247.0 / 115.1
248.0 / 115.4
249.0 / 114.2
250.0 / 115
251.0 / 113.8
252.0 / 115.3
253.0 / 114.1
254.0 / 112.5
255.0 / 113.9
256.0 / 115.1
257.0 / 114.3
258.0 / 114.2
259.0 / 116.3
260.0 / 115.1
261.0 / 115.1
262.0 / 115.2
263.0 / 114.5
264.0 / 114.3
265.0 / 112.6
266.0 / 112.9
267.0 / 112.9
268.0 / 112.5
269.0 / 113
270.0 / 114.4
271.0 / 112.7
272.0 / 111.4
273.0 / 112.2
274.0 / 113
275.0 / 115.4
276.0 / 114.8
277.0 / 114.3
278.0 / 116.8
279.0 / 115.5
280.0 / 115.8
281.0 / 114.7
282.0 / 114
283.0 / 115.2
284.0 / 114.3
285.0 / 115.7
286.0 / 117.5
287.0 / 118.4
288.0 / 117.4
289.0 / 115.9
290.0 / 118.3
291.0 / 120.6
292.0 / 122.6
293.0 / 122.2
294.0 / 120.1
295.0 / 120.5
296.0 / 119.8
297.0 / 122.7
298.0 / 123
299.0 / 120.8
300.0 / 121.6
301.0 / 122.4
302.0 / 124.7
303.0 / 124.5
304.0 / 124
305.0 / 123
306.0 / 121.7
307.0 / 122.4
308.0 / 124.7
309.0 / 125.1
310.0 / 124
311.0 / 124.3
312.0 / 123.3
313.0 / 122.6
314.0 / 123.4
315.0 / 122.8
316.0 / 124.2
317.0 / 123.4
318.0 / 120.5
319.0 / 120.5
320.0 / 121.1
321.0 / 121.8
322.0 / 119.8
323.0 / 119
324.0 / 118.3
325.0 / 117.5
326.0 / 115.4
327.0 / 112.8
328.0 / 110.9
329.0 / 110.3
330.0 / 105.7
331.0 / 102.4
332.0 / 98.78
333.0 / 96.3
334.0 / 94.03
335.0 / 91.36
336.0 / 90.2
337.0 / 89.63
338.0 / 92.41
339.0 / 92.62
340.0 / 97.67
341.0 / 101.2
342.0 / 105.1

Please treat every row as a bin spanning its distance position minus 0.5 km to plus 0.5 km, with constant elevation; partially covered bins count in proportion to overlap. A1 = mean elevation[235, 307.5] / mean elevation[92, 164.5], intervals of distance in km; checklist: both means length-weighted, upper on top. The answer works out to 1.2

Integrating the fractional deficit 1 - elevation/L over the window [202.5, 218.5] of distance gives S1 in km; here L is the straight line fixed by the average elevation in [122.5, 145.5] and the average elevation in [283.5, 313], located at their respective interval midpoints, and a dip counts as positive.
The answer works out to 1.0 km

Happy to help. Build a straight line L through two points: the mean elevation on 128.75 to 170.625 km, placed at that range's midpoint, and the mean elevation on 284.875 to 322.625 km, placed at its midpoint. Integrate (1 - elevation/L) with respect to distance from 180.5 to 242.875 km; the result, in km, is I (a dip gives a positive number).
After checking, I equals 3.6 km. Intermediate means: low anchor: 112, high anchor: 122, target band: 109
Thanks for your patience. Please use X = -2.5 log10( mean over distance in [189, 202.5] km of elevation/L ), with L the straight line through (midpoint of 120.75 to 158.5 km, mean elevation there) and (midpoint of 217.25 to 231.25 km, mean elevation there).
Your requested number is 0.09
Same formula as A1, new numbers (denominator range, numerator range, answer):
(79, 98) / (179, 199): 1.29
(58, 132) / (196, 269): 1.20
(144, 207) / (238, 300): 1.05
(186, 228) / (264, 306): 1.09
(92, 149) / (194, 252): 1.16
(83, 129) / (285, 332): 1.38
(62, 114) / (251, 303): 1.34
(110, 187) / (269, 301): 1.06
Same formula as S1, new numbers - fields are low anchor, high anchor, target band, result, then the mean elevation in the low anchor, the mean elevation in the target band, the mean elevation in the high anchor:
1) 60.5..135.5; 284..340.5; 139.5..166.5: -3.89 km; 93.1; 113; 116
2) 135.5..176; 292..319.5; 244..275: 1.45 km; 113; 114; 123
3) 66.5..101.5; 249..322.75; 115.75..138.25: -3.71 km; 87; 109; 118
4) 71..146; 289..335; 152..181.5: -3.26 km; 94.5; 112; 118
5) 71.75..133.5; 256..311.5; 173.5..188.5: -1.25 km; 90.8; 111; 118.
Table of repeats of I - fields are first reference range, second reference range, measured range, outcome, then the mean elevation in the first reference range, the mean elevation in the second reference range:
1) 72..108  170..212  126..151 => -4.7 km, 81.5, 108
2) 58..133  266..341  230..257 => -1.3 km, 92.9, 115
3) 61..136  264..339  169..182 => -1.4 km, 93.2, 116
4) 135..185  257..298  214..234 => 0.3 km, 113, 116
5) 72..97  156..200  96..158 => -0.9 km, 88.6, 109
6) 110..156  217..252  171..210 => 1.4 km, 109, 113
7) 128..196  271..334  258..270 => 0.2 km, 111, 118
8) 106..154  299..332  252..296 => 0.5 km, 107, 120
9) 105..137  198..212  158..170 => -0.8 km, 102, 106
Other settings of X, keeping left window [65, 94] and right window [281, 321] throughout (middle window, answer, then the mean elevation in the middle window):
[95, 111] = 0.38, 68.8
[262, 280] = 0.03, 114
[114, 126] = -0.08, 107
